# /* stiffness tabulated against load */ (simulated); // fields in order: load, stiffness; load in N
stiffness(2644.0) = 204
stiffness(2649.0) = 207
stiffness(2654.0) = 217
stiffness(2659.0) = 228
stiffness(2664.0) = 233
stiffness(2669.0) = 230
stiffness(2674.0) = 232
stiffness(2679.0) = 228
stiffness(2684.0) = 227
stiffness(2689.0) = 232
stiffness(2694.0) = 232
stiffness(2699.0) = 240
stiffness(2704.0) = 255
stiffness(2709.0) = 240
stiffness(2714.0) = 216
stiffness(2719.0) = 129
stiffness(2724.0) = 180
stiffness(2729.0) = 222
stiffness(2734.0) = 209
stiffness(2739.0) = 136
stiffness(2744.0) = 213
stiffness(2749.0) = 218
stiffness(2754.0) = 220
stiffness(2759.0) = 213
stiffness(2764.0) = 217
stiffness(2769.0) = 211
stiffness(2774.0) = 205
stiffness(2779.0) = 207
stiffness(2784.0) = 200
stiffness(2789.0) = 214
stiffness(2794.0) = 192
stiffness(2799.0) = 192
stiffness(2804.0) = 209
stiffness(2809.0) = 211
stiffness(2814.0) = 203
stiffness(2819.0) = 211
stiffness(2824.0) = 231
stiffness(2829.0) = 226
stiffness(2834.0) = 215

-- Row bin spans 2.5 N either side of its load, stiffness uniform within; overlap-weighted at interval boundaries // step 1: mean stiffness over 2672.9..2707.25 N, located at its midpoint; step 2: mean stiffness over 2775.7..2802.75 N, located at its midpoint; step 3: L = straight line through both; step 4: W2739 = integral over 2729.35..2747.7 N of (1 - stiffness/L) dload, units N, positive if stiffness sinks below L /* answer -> 2.22 N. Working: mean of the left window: 235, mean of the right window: 201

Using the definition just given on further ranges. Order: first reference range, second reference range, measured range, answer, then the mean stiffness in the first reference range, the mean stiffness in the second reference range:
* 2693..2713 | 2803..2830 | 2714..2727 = 3.7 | 241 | 215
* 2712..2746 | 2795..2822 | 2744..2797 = -3.8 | 186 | 205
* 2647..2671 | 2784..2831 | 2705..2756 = 3.9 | 223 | 209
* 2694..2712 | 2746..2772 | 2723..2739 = 2.4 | 242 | 216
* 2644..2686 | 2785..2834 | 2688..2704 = -1.2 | 224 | 210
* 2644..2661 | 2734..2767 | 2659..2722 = -4.1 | 215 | 203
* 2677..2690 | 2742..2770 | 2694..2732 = 1.8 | 229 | 216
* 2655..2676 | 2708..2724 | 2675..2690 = -0.9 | 230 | 188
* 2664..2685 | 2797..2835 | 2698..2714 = -1.1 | 230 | 212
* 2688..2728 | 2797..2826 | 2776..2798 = 0.9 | 215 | 209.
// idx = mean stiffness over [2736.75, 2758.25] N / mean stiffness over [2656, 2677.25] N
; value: 0.9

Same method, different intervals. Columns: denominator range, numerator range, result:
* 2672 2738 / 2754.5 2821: 0.96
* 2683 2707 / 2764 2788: 0.87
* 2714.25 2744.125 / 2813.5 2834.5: 1.20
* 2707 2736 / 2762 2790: 1.05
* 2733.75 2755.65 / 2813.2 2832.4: 1.11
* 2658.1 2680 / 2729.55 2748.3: 0.84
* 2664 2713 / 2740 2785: 0.89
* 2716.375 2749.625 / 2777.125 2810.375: 1.10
